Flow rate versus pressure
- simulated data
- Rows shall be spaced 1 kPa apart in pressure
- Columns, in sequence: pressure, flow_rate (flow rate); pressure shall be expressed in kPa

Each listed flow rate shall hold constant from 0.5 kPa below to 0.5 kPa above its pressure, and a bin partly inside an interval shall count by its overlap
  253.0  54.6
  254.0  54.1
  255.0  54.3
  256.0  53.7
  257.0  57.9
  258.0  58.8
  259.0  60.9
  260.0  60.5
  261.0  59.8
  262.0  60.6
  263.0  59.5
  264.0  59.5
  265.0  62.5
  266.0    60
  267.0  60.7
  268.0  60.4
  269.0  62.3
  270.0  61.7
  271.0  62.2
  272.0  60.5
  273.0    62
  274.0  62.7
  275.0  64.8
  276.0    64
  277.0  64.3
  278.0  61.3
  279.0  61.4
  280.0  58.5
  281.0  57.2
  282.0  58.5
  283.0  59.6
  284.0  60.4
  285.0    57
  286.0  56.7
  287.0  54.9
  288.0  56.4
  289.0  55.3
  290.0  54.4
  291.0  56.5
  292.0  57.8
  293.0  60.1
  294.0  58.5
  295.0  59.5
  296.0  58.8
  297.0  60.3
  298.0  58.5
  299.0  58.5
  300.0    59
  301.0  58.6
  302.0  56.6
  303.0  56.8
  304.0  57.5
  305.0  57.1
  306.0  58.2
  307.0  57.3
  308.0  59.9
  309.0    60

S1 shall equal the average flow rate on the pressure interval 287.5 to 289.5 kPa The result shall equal 55.8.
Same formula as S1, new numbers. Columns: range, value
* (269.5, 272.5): 61.5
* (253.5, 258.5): 55.8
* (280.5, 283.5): 58.4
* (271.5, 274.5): 61.7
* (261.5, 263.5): 60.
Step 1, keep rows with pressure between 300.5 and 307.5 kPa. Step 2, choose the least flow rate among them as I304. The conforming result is 56.6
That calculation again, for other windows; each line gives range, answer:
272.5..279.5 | 61.3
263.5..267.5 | 59.5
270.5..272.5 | 60.5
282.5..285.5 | 57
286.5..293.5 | 54.4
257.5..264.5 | 58.8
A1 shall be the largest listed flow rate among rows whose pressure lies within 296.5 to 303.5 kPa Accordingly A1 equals 60.3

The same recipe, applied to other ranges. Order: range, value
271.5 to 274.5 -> 62.7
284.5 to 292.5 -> 57.8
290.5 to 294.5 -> 60.1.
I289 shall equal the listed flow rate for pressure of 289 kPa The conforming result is 55.3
